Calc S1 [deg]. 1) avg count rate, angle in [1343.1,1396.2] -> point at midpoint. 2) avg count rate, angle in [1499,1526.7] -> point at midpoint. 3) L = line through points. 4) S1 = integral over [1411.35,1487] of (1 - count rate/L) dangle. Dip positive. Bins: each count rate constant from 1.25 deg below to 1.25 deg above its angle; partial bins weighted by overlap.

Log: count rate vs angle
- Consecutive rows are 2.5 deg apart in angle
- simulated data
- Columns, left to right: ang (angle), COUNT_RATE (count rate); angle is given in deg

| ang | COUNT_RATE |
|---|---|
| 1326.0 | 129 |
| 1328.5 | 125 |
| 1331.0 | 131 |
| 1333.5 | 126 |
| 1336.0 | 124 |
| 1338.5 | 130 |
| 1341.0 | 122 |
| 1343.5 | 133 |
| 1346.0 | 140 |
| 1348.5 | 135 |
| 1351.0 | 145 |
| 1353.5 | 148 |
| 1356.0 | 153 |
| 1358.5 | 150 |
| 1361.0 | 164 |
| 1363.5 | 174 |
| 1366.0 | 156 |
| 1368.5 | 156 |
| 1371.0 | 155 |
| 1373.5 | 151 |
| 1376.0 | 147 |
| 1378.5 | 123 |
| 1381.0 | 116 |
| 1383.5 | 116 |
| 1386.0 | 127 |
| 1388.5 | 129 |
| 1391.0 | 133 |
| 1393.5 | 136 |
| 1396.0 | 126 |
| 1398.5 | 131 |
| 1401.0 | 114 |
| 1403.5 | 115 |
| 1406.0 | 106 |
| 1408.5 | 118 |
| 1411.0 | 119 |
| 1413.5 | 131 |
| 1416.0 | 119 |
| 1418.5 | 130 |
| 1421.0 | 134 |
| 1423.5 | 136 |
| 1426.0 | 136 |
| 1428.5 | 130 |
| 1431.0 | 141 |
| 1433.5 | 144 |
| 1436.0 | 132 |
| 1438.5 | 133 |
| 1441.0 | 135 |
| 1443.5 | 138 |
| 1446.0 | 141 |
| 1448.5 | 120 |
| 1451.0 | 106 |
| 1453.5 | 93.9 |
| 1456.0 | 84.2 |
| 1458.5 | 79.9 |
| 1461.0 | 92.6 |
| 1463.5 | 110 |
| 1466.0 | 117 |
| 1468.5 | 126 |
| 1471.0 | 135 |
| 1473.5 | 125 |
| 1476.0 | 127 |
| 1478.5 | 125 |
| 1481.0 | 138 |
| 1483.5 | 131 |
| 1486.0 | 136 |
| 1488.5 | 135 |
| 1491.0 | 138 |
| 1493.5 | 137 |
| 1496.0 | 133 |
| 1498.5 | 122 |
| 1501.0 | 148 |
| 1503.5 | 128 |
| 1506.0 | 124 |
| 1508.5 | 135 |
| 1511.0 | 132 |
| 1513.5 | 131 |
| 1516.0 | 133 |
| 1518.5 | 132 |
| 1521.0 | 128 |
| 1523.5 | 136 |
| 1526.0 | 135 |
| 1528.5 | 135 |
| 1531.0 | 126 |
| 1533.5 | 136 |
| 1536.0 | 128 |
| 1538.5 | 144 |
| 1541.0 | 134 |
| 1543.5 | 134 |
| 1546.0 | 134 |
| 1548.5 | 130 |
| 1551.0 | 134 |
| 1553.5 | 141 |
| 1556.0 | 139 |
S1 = 7.0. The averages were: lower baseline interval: 142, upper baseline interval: 133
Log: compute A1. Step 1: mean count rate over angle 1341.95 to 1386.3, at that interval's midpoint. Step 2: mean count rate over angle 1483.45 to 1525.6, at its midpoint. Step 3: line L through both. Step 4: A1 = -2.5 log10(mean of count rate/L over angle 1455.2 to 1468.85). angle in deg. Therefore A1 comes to 0.33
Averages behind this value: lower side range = 144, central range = 101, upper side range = 133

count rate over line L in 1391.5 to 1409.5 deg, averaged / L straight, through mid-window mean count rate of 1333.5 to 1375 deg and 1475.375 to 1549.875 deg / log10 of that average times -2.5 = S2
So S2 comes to 0.168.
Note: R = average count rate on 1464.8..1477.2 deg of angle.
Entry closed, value 126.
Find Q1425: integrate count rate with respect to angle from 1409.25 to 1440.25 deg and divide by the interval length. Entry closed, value 132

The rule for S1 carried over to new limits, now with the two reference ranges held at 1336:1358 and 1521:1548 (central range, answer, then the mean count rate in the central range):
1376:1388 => 1.16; 124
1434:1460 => 3.61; 117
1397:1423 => 2.73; 122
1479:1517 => 0.38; 133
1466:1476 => 0.60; 127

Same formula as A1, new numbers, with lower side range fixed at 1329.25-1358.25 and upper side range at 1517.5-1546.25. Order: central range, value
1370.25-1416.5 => 0.07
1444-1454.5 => 0.15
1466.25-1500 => 0.02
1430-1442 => -0.02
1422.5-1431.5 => -0.01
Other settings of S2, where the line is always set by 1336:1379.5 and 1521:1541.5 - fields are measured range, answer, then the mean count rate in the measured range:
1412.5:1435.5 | 0.06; 133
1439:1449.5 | 0.05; 134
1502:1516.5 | 0.04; 131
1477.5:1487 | 0.04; 133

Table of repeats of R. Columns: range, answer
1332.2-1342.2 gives 126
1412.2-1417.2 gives 125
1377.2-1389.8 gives 122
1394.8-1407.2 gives 118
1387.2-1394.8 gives 133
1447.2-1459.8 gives 97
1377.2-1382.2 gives 120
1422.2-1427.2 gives 136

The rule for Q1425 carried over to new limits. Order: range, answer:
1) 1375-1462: 123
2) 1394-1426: 124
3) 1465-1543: 132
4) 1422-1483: 123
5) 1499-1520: 132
